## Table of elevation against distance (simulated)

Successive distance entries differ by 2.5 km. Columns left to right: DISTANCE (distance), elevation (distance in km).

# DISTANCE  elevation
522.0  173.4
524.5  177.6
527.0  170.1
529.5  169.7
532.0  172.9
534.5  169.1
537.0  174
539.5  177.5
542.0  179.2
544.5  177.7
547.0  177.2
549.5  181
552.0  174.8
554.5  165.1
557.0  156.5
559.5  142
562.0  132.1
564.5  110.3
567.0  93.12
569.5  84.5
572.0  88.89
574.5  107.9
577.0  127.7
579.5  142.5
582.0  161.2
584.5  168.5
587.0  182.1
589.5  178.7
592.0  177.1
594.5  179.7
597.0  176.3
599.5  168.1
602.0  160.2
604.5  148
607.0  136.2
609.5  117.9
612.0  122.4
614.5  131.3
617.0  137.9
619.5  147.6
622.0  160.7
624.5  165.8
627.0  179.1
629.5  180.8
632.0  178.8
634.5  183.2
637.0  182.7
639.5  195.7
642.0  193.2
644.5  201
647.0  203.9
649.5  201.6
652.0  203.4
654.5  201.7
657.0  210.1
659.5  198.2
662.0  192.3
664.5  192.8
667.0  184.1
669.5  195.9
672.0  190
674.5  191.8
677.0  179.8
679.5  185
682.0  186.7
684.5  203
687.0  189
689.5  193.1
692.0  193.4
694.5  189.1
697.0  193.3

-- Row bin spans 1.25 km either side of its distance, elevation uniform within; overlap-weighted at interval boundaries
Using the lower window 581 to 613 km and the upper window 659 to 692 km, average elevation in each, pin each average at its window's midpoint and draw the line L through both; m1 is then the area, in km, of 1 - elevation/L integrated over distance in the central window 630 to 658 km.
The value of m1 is -2.6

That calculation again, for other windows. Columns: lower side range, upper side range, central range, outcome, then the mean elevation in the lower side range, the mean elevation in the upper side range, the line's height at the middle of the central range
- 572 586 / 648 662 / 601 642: 3.58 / 138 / 202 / 174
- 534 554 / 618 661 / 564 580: 6.54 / 176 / 187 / 179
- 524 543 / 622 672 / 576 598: 1.88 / 174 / 191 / 182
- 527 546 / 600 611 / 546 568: 2.23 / 174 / 142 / 165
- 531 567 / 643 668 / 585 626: 5.61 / 161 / 199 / 181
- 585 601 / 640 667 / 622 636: 1.01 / 176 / 199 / 190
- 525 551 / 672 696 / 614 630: 2.26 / 175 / 190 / 184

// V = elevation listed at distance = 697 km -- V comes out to 193.3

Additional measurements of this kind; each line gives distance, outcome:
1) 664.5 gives 192.8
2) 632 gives 178.8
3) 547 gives 177.2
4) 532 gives 172.9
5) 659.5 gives 198.2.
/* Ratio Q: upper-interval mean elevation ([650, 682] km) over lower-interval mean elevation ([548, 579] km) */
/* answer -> 1.48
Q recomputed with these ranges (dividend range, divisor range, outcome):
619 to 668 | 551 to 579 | 1.50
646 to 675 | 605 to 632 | 1.32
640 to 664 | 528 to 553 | 1.14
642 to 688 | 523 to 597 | 1.25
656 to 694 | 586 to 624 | 1.24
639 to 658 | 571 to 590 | 1.40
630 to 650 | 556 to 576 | 1.68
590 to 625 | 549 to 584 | 1.14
